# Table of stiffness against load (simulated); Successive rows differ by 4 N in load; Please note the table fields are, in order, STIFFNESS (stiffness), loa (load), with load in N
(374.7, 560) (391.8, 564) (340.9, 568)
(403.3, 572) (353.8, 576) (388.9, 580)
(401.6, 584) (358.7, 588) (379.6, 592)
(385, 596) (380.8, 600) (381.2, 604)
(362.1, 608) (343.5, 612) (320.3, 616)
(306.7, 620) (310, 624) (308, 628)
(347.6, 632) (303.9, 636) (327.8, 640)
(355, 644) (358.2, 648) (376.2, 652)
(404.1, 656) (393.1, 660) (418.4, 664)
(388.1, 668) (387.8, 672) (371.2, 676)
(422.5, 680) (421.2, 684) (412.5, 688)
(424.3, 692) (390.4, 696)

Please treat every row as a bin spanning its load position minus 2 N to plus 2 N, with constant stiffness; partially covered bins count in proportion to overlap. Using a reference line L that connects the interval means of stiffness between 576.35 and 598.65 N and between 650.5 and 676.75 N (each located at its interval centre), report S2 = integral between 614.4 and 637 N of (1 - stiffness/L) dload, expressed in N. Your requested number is 4.1 N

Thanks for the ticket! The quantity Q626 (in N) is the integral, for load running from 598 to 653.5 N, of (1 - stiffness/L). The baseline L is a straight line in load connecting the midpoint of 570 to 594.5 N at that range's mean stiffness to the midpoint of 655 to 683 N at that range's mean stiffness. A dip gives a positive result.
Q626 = 6.9 N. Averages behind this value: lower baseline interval 381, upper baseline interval 398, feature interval 341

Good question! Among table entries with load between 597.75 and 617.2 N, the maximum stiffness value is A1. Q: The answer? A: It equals 381.2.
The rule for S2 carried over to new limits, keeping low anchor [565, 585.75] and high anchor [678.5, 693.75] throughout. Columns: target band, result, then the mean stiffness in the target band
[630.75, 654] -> 3.39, 345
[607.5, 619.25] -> 1.70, 336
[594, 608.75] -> 0.36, 379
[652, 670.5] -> 0.57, 398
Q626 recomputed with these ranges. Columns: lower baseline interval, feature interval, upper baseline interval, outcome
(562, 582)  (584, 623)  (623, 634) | -1.34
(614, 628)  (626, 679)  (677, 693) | -0.29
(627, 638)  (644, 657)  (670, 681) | -0.87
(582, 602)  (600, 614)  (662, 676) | 0.68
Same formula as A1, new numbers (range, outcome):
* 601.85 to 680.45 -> 422.5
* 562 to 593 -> 403.3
